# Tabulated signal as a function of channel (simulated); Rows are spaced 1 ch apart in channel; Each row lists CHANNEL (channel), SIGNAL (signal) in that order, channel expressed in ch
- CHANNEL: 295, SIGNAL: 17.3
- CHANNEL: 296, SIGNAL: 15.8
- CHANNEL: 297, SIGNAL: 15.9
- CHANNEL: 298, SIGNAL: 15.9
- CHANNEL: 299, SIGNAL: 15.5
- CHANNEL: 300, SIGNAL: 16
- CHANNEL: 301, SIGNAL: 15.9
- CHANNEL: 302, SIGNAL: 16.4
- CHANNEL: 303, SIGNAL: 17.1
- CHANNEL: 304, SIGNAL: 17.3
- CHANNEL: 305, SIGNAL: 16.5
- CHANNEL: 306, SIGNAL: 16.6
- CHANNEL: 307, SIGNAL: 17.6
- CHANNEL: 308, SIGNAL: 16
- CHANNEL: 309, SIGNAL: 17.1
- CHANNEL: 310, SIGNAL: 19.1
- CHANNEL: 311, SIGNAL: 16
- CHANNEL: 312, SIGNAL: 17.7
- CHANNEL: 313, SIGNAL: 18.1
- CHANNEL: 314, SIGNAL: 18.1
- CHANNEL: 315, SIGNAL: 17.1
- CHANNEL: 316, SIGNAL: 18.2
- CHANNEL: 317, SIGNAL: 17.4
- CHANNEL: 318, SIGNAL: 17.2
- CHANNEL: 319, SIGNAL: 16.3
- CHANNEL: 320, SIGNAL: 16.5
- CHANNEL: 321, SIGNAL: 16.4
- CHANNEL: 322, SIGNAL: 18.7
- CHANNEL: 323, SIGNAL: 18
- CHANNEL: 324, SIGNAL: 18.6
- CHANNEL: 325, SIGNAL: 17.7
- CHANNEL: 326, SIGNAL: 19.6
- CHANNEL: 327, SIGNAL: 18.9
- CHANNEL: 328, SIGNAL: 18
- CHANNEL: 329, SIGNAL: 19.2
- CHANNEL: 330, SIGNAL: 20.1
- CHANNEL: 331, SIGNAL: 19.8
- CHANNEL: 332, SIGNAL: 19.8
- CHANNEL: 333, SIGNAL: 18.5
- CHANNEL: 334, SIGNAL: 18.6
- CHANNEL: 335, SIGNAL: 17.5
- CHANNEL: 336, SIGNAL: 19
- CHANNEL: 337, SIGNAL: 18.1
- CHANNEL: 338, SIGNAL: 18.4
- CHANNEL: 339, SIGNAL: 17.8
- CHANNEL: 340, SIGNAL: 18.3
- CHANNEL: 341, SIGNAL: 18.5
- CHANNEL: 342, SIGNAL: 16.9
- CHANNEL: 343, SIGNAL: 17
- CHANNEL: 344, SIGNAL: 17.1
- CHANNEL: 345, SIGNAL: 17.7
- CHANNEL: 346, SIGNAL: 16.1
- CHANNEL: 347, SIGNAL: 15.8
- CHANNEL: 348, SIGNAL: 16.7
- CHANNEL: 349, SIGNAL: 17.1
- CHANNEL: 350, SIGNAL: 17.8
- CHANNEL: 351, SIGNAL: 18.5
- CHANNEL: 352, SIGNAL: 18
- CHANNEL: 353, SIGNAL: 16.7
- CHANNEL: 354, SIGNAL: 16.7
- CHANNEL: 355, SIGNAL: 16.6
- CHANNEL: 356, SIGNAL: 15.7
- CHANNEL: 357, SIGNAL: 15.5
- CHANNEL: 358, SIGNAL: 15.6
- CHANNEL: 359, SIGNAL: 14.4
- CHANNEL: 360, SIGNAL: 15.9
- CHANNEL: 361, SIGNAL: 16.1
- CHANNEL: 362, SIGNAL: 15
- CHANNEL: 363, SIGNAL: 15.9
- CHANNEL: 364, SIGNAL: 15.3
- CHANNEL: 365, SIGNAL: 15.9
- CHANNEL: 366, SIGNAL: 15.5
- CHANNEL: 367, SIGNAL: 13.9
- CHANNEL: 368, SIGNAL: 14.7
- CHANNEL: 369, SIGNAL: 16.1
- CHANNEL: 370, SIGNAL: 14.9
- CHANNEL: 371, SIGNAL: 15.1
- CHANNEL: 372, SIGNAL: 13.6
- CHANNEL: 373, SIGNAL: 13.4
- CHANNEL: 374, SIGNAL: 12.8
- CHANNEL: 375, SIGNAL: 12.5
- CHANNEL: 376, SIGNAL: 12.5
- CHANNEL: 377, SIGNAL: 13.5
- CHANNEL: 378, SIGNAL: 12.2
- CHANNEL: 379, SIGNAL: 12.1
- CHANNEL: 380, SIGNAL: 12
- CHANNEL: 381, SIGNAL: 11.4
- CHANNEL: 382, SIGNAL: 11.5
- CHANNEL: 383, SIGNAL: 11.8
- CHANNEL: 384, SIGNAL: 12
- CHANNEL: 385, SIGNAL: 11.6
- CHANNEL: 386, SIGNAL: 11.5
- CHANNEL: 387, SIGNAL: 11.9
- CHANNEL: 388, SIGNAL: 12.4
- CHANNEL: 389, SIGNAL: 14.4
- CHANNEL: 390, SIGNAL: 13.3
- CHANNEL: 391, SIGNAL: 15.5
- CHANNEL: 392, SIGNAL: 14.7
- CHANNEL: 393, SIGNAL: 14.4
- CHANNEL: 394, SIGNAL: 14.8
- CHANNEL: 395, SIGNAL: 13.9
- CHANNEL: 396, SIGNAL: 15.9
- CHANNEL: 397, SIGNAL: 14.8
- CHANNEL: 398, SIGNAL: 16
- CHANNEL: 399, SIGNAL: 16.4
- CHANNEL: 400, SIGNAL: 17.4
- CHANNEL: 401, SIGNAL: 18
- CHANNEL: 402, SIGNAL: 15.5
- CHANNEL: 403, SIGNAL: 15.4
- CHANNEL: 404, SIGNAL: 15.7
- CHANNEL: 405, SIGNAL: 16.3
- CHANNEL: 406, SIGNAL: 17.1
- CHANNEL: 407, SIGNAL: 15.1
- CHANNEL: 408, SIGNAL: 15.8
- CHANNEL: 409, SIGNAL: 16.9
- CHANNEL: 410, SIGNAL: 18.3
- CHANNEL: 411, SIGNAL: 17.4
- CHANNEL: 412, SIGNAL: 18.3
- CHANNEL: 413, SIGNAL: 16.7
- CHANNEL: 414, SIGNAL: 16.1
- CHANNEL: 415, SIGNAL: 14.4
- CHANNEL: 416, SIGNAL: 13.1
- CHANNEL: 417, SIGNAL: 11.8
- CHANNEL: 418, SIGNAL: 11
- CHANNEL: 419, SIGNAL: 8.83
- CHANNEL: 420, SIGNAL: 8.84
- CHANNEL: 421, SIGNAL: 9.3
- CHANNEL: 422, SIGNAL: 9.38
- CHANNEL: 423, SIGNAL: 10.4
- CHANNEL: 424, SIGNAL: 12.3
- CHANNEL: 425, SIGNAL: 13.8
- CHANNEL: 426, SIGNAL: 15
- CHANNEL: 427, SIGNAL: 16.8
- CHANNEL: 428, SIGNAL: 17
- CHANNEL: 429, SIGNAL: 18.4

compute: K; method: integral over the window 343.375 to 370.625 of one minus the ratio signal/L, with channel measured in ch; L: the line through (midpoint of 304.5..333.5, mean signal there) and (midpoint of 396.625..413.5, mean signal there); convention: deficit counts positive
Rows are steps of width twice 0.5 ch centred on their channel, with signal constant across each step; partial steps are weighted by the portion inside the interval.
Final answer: 1.9 ch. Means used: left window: 17.9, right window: 16.5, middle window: 16.1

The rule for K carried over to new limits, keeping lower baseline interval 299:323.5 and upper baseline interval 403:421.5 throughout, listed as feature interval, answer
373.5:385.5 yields 2.5 ch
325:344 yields -2.3 ch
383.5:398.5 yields 1.2 ch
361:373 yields 0.5 ch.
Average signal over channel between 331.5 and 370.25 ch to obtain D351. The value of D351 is 16.8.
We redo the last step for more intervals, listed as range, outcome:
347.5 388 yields 14.5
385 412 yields 15.3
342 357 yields 16.9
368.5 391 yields 12.9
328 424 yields 15.2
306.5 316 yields 17.5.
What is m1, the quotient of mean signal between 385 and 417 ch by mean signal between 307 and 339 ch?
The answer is 0.85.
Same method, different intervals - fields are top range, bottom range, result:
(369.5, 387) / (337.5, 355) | 0.73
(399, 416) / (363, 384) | 1.21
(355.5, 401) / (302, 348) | 0.80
